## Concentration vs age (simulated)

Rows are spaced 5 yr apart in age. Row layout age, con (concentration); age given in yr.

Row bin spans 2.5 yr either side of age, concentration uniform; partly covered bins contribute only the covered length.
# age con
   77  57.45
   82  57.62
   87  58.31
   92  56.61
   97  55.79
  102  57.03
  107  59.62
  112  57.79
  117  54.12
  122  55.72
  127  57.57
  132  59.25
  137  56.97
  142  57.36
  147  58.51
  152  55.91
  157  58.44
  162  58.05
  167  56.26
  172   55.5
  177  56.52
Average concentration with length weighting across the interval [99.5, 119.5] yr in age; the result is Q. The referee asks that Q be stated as 57.1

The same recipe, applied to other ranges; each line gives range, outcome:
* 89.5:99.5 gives 56.2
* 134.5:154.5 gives 57.2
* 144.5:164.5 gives 57.7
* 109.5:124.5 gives 55.9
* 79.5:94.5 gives 57.5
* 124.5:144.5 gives 57.8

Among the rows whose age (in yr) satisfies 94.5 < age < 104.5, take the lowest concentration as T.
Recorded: 55.79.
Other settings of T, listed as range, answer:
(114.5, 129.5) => 54.12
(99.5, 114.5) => 57.03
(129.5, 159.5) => 55.91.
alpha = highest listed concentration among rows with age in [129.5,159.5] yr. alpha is 59.25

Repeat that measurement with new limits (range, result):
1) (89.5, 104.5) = 57.03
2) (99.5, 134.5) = 59.62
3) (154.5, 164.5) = 58.44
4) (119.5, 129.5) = 57.57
